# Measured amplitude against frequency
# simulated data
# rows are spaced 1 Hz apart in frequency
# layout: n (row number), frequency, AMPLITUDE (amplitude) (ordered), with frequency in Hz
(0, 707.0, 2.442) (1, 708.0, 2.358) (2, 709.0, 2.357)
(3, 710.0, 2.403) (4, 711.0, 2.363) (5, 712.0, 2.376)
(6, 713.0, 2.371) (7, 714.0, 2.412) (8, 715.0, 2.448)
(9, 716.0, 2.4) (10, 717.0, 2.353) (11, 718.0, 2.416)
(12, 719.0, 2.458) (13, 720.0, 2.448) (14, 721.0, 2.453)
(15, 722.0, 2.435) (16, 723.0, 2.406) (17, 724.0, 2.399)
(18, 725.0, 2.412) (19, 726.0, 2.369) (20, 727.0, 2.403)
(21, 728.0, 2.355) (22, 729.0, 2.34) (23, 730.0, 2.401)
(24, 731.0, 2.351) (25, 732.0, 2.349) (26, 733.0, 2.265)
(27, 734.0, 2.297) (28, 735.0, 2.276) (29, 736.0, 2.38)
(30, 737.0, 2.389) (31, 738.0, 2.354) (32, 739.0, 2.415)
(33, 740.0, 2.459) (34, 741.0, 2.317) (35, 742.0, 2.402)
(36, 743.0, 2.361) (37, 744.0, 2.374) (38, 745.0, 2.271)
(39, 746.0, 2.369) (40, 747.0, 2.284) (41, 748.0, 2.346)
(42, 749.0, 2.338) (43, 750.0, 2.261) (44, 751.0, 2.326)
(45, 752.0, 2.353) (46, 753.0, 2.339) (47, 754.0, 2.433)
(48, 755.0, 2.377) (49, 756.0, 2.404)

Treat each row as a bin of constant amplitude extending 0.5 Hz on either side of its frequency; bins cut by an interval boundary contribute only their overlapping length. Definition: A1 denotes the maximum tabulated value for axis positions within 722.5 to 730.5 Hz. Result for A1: 2.412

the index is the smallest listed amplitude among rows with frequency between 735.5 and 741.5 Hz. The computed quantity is 2.317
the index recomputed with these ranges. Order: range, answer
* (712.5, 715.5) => 2.371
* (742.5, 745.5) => 2.271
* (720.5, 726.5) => 2.369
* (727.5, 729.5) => 2.34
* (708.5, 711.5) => 2.357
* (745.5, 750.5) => 2.261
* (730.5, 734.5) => 2.265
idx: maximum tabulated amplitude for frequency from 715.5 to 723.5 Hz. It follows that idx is 2.458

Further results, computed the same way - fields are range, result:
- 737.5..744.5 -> 2.459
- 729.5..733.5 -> 2.401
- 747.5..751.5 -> 2.346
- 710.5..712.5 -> 2.376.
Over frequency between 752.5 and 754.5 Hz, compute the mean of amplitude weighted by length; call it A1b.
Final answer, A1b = 2.39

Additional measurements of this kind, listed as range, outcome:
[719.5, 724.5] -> 2.43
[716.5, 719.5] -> 2.41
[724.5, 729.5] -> 2.38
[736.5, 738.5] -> 2.37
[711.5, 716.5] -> 2.4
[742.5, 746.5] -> 2.34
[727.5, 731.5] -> 2.36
